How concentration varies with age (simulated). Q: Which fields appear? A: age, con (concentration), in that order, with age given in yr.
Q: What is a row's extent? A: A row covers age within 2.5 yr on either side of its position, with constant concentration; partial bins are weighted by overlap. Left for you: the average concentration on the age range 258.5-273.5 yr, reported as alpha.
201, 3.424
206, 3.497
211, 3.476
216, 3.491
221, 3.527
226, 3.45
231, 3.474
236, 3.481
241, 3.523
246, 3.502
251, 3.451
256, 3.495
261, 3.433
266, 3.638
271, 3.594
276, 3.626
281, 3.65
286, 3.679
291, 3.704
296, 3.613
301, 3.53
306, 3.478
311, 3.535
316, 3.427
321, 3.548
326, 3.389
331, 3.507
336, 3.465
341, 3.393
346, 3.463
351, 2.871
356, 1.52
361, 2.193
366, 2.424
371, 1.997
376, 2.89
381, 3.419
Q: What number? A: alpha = 3.55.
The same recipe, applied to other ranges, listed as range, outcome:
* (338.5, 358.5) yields 2.81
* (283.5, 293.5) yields 3.69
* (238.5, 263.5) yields 3.48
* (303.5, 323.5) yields 3.5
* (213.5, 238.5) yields 3.48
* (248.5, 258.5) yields 3.47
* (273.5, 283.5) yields 3.64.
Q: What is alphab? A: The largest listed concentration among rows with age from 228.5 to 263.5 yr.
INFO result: 3.523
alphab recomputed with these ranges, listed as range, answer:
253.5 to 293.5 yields 3.704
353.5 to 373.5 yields 2.424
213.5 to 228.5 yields 3.527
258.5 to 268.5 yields 3.638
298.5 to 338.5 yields 3.548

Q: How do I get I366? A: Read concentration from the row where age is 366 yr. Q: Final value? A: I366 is 2.424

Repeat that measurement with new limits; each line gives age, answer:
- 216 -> 3.491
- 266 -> 3.638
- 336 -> 3.465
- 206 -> 3.497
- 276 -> 3.626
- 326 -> 3.389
